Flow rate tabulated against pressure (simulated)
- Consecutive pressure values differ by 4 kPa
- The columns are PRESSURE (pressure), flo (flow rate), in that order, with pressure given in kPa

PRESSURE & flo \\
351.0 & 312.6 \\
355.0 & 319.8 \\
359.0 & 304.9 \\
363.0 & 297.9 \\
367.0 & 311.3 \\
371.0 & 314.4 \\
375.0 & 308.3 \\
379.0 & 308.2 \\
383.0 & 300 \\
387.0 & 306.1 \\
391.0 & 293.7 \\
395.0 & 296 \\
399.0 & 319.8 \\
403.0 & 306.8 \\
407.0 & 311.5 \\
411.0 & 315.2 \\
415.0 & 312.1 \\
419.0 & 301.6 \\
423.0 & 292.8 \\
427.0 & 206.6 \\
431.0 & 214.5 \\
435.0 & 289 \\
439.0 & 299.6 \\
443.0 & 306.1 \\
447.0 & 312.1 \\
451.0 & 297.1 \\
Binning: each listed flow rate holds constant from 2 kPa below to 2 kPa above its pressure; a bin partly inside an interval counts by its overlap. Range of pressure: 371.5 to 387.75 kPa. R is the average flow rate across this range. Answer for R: 306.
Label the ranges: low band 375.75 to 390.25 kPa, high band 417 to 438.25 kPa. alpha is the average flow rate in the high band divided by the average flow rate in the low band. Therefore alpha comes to 0.87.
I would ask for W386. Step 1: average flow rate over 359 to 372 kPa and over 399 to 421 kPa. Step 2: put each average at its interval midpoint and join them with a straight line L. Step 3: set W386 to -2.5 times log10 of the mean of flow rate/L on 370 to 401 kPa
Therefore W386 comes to 0.01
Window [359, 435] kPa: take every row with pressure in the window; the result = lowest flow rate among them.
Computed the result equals 206.6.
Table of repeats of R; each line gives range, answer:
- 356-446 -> 297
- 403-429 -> 291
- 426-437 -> 239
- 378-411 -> 306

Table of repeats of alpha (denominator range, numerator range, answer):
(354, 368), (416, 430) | 0.87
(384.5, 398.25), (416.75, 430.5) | 0.87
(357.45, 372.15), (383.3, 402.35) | 0.99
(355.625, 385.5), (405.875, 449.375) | 0.93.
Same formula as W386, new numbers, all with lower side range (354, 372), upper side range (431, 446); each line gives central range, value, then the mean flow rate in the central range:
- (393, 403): -0.03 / 308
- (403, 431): 0.03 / 286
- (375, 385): 0.00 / 305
